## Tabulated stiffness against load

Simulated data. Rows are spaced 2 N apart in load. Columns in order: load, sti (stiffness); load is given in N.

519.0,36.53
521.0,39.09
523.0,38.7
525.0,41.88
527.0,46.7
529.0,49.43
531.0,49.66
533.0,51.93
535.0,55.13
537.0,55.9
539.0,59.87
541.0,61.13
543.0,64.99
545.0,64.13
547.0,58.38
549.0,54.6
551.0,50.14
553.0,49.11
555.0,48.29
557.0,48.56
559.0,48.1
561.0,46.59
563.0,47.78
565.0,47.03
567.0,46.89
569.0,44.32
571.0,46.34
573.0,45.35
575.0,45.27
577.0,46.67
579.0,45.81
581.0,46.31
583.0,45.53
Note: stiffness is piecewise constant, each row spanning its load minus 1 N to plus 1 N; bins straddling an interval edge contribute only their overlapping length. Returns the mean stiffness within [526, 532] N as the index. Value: 48.6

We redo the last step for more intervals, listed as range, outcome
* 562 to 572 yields 46.5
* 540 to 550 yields 60.6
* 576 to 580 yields 46.2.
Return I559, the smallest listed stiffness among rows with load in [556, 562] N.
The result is 46.59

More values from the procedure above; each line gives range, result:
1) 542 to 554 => 49.11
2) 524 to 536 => 41.88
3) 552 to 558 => 48.29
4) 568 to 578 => 44.32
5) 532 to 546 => 51.93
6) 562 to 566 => 47.03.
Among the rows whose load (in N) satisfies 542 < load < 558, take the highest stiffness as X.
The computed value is 64.99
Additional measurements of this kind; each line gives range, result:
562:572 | 47.78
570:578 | 46.67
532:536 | 55.13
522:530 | 49.43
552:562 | 49.11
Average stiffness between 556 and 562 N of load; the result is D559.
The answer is 47.8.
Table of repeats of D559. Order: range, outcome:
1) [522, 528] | 42.4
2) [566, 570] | 45.6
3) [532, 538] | 54.3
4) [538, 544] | 62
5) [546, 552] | 54.4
